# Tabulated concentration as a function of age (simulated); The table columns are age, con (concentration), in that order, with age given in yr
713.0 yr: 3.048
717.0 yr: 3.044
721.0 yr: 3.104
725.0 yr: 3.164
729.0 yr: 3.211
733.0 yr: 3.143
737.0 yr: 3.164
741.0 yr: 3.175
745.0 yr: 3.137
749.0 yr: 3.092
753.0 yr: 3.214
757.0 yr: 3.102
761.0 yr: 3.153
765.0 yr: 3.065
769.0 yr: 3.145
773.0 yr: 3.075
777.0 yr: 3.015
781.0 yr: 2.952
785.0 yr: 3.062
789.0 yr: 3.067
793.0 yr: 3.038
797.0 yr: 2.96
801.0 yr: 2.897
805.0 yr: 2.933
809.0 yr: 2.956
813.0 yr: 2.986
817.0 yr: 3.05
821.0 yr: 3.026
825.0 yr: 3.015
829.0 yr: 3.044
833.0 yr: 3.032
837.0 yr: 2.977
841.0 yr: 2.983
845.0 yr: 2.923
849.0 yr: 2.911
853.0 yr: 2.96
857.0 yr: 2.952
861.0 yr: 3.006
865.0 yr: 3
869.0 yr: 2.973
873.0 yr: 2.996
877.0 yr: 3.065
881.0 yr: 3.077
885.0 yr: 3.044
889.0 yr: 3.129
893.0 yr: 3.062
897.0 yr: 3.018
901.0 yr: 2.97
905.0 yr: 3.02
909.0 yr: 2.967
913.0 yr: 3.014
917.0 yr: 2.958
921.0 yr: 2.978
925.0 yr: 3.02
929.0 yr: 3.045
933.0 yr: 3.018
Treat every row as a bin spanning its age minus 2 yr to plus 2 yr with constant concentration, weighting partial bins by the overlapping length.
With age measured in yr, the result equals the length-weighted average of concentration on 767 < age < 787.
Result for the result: 3.05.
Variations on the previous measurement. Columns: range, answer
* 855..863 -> 2.98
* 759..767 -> 3.11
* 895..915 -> 3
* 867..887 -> 3.03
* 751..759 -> 3.16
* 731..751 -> 3.14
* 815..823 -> 3.04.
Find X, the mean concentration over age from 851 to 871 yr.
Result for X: 2.98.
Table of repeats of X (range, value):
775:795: 3.03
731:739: 3.15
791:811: 2.96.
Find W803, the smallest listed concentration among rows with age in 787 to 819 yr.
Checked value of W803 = 2.897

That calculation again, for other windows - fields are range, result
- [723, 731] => 3.164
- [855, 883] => 2.952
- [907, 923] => 2.958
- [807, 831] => 2.956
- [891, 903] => 2.97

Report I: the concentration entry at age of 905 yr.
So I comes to 3.02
